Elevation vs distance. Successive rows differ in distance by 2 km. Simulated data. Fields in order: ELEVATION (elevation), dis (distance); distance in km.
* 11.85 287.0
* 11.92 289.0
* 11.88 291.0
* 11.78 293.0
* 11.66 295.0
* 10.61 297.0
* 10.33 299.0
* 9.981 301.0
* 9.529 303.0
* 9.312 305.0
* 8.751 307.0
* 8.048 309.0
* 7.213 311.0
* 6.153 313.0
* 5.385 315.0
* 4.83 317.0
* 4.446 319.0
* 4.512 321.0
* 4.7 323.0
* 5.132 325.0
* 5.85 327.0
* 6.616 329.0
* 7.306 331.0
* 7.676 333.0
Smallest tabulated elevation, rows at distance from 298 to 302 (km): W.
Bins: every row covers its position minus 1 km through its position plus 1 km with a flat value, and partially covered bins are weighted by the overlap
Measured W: 9.981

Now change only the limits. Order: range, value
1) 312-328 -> 4.446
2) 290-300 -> 10.33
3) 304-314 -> 6.153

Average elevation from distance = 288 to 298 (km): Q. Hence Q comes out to 11.6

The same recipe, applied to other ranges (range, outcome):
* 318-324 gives 4.55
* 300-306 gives 9.61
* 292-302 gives 10.9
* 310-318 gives 5.9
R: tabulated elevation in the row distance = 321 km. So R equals 4.512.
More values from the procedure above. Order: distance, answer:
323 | 4.7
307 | 8.751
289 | 11.92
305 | 9.312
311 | 7.213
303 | 9.529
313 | 6.153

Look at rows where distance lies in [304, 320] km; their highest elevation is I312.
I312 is 9.312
